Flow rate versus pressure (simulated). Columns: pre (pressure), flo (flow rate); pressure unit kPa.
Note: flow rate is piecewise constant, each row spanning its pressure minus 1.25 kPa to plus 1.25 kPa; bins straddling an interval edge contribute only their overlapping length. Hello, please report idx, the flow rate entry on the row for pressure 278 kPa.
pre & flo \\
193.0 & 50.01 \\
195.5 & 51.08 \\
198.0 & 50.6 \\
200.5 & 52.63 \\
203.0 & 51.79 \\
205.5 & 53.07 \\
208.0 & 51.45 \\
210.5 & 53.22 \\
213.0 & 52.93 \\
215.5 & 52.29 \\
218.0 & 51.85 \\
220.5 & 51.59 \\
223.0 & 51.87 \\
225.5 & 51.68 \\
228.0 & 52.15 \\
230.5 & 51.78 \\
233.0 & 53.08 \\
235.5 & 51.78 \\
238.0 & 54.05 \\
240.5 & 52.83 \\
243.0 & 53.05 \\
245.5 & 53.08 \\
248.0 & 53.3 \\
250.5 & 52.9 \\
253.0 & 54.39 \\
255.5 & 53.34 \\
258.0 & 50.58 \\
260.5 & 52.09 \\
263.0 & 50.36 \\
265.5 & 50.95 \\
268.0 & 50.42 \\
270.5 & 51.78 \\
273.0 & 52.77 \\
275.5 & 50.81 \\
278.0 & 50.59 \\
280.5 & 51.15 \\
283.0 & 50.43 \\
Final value 50.59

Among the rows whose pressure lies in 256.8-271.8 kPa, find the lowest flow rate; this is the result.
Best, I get 50.36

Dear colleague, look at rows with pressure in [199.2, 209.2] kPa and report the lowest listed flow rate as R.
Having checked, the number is 51.45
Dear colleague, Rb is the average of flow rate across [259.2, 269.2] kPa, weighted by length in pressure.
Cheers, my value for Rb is 51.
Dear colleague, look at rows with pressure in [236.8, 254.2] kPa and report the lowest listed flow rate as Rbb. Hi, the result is 52.83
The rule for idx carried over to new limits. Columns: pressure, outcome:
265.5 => 50.95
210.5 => 53.22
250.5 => 52.9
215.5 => 52.29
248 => 53.3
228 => 52.15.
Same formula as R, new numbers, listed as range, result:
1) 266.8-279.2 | 50.42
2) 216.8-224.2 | 51.59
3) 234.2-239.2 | 51.78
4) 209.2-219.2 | 51.85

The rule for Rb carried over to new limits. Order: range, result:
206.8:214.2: 52.5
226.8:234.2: 52.3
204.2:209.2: 52.3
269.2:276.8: 51.8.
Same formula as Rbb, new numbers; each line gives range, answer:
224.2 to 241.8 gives 51.68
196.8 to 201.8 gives 50.6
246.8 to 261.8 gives 50.58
